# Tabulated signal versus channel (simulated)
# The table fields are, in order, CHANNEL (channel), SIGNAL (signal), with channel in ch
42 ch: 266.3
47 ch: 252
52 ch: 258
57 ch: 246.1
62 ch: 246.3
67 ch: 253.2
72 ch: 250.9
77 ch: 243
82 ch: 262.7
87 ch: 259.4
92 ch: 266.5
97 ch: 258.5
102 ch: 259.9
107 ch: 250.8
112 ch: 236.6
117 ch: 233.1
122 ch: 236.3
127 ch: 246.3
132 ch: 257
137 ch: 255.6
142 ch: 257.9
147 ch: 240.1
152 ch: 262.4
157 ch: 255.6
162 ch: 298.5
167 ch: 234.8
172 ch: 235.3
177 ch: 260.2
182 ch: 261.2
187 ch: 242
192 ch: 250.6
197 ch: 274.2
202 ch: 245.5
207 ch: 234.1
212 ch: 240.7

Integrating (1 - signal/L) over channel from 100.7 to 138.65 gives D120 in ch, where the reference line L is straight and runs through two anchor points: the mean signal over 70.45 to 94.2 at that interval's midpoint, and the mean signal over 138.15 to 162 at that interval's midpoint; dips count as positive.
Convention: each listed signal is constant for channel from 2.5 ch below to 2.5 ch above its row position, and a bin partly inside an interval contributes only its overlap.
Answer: 1.7 ch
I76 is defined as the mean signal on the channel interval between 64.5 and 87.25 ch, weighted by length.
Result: 253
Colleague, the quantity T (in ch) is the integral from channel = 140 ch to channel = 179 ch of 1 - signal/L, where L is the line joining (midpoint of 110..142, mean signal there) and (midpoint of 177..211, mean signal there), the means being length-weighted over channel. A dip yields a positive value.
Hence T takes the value -1.1 ch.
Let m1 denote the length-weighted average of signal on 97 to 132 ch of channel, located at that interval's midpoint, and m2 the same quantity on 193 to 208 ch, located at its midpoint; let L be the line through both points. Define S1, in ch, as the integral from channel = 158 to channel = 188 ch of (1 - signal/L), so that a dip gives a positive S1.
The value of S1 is -0.6 ch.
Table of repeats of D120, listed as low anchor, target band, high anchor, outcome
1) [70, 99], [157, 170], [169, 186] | -0.60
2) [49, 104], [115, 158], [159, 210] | 0.81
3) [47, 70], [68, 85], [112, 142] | -0.19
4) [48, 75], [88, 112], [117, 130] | -1.21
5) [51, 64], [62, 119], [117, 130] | -1.70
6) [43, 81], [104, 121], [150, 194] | 0.86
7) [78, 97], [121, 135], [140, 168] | 0.65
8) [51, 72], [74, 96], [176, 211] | -0.63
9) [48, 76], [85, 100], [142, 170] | -0.51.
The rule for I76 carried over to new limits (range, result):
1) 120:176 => 253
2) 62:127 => 251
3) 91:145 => 250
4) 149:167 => 266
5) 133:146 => 255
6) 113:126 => 236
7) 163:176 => 245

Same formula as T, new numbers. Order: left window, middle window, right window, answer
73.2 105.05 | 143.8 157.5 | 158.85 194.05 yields 0.2 ch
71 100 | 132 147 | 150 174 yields 0.2 ch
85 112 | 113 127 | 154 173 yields 1.1 ch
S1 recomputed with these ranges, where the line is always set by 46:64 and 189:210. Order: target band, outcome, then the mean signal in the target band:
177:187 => -0.2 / 256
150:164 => -1.2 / 272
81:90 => -0.4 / 261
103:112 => 0.1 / 248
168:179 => 0.2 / 245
